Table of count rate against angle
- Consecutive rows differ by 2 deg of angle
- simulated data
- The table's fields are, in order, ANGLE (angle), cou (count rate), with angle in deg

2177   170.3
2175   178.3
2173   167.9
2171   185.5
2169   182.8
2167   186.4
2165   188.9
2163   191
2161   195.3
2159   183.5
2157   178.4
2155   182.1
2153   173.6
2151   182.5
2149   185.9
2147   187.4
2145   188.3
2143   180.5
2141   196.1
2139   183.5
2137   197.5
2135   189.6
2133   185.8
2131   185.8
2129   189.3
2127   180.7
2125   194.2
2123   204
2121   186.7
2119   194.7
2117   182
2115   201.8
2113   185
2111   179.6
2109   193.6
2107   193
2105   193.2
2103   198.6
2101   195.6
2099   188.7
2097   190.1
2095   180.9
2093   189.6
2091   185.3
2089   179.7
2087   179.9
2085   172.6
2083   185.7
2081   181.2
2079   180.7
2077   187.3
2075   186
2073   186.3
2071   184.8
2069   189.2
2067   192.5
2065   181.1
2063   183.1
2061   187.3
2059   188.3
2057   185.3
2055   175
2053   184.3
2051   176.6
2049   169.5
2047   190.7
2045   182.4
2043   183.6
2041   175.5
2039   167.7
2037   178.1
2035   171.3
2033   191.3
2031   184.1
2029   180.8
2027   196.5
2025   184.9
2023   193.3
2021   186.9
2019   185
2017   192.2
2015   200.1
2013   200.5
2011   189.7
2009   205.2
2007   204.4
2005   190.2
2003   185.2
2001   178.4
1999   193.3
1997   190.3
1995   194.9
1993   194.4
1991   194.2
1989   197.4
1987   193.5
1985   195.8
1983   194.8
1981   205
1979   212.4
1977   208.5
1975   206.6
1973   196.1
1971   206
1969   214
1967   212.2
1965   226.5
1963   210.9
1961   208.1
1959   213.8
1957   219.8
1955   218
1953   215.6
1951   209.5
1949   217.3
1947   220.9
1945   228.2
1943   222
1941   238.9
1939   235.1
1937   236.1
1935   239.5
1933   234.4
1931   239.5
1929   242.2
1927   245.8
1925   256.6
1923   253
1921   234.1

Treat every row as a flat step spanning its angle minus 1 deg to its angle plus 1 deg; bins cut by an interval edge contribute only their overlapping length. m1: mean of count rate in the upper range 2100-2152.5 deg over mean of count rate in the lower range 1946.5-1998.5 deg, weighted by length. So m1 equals 0.92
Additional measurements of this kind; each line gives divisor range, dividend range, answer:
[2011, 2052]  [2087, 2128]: 1.03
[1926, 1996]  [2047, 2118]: 0.86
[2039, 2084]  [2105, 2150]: 1.03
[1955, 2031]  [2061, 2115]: 0.94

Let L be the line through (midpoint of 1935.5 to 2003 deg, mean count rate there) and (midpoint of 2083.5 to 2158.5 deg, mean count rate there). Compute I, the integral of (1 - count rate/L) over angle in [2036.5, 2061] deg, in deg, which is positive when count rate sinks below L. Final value 2.19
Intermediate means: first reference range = 209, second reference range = 187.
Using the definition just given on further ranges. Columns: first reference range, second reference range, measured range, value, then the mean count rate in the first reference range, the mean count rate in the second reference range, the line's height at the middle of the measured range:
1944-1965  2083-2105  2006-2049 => 2.9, 217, 186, 201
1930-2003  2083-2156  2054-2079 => 1.3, 211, 188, 196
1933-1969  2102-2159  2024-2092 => 6.5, 222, 188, 202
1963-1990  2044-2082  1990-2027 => 0.9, 206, 184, 197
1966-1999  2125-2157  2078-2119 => 0.6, 201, 186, 190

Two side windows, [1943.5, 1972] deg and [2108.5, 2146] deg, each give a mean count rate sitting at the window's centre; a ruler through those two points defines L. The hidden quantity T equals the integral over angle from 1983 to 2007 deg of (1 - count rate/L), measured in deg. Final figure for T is 2.0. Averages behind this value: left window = 216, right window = 189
